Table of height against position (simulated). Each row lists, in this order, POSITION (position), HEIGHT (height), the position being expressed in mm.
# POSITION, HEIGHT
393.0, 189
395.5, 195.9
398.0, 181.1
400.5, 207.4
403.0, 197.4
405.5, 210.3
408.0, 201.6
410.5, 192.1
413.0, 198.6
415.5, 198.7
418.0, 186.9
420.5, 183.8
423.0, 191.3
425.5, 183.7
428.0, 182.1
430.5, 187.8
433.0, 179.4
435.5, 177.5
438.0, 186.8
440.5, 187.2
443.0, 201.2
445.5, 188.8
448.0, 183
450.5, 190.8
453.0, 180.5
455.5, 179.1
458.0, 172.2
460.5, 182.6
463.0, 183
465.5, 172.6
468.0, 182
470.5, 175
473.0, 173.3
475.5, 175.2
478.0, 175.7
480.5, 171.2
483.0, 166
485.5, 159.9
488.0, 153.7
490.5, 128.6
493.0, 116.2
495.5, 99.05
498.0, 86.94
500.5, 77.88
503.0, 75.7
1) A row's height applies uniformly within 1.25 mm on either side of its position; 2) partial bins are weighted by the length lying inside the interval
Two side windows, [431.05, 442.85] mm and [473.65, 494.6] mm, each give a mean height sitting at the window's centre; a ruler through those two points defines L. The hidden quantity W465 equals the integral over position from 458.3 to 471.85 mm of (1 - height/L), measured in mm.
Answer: -0.9 mm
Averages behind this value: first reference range 185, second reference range 155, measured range 179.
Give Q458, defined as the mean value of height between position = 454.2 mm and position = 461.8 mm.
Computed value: 178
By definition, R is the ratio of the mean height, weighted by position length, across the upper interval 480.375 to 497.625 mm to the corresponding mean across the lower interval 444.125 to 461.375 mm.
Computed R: 0.75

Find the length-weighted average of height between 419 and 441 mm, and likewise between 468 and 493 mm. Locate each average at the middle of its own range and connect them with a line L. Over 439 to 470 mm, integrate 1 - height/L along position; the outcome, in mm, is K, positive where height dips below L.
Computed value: -1.7 mm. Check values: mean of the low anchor 184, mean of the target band 183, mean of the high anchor 163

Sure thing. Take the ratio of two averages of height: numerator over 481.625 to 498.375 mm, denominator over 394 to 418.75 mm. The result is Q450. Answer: 0.67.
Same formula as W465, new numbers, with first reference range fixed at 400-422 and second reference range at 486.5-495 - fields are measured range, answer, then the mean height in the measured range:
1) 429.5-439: -0.3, 183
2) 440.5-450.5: -1.3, 190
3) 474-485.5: -2.5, 171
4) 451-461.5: -1.3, 179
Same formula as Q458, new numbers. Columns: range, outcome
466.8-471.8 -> 178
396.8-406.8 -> 199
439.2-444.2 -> 194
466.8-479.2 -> 176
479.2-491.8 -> 156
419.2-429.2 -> 185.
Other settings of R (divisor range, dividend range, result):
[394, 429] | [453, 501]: 0.81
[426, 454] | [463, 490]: 0.91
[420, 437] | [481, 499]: 0.72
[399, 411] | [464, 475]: 0.87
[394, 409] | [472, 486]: 0.86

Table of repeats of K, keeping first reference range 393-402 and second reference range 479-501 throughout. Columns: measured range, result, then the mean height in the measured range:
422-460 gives -4.74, 185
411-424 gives -0.82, 192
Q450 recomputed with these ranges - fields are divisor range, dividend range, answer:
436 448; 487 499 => 0.62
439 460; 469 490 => 0.90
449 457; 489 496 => 0.64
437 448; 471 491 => 0.87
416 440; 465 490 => 0.91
